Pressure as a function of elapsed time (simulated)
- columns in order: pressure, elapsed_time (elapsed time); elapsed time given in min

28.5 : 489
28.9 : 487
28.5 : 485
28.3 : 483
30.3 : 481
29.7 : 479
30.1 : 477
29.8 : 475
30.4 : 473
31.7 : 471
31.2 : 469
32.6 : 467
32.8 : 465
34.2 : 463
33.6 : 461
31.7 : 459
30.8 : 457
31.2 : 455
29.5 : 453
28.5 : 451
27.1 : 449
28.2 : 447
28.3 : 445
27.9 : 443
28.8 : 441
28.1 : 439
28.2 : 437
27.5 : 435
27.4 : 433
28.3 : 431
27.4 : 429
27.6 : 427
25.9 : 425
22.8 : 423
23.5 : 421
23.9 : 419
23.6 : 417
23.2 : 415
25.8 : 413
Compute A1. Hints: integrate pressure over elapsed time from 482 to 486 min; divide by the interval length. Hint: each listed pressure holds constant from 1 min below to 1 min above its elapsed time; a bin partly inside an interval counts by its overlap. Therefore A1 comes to 28.4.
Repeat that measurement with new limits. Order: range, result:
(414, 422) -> 23.6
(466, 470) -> 31.9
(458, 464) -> 33.2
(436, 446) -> 28.3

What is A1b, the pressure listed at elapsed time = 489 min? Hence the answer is 28.5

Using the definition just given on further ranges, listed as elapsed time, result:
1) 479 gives 29.7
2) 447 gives 28.2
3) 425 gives 25.9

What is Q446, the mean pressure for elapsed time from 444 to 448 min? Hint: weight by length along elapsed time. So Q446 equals 28.2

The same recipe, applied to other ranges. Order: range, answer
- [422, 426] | 24.4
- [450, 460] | 30.3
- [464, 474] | 31.7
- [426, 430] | 27.5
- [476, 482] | 30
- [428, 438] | 27.8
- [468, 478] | 30.6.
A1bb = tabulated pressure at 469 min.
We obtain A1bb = 31.2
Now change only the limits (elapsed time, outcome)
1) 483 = 28.3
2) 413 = 25.8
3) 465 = 32.8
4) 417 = 23.6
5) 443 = 27.9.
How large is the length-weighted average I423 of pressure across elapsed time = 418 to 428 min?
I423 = 24.7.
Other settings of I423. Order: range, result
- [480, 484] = 29.3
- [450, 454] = 29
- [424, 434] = 27.3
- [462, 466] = 33.5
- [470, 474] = 31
